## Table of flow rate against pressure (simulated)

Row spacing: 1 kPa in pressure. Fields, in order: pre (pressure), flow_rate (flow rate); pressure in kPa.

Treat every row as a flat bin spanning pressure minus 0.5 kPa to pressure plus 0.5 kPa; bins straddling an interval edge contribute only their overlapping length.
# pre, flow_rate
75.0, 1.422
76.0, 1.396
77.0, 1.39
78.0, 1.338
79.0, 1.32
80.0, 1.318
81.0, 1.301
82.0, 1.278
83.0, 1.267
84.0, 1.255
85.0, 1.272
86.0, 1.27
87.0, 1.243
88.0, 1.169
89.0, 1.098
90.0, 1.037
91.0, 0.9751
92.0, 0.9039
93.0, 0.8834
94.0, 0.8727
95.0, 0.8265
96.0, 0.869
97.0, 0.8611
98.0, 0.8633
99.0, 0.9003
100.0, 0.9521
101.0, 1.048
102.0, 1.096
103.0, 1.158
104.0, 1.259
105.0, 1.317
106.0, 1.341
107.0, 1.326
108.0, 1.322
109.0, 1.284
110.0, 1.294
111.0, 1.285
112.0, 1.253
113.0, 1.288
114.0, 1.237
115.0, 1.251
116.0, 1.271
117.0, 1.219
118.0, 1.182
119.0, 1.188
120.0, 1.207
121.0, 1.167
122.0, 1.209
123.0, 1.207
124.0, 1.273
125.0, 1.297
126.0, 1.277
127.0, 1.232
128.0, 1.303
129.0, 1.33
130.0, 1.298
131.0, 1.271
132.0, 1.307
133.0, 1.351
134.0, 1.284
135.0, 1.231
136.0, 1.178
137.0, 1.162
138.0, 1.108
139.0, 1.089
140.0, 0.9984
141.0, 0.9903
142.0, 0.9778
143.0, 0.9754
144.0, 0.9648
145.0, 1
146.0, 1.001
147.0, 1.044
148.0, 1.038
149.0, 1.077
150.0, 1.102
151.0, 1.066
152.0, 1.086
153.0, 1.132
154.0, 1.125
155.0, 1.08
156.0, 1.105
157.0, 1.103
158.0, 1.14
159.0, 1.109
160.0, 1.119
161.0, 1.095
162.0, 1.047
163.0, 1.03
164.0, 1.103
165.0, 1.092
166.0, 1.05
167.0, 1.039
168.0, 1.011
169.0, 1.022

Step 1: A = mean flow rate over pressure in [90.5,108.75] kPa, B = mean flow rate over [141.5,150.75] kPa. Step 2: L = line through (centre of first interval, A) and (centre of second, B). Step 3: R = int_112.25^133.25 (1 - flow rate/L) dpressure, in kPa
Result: -4.5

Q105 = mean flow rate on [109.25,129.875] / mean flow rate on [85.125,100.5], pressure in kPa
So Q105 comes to 1.26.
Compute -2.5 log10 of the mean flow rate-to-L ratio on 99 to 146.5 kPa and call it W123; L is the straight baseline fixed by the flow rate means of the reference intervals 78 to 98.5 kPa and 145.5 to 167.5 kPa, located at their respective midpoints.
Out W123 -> -0.10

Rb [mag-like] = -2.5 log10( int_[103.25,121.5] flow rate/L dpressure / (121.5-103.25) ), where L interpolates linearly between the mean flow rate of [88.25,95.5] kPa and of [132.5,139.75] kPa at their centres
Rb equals -0.19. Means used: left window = 0.95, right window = 1.19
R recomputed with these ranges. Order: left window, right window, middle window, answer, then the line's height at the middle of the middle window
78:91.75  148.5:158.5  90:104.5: 2.8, 1.19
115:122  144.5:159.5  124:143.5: -0.7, 1.15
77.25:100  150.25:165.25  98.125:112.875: -1.3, 1.1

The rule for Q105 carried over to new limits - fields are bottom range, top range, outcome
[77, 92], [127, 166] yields 0.92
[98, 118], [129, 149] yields 0.93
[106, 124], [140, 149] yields 0.80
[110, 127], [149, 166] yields 0.88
